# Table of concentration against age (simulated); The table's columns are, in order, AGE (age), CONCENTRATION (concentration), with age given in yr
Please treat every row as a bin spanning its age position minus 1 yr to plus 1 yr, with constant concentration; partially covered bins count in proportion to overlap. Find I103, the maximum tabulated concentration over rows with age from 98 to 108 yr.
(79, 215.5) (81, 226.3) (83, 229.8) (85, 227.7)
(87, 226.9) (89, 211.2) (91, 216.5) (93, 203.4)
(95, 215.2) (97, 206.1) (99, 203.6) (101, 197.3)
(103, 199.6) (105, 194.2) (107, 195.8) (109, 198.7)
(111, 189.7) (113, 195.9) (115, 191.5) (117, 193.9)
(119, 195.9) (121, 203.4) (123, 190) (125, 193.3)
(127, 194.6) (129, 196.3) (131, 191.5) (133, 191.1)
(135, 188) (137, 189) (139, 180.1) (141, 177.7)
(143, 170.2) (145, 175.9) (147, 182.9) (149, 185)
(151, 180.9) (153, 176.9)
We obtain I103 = 203.6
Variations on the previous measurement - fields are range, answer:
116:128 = 203.4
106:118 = 198.7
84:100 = 227.7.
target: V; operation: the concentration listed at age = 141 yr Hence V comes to 177.7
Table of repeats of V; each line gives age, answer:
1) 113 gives 195.9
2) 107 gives 195.8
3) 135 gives 188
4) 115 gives 191.5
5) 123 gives 190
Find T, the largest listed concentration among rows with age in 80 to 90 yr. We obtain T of 229.8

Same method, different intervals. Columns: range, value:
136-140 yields 189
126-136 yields 196.3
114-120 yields 195.9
